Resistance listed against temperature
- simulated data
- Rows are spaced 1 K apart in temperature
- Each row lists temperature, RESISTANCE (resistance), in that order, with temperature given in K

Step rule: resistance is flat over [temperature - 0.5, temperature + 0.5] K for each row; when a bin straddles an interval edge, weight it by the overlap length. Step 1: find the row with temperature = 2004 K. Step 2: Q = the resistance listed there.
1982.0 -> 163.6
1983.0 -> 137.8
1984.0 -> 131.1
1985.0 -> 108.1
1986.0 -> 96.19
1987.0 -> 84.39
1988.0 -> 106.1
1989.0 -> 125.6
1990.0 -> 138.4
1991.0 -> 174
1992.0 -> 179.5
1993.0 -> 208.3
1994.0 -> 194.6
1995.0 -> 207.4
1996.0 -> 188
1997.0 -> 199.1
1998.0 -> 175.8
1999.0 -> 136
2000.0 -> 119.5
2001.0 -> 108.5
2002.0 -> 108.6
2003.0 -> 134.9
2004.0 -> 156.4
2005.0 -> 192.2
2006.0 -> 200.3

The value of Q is 156.4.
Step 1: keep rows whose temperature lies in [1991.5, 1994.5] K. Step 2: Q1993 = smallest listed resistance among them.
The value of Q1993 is 179.5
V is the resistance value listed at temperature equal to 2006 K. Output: 200.3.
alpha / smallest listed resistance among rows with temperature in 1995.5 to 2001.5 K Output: 108.5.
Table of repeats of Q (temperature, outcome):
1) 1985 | 108.1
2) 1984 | 131.1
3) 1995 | 207.4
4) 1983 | 137.8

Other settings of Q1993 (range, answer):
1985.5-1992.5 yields 84.39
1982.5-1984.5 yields 131.1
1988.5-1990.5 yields 125.6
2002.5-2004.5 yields 134.9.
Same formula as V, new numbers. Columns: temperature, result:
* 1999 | 136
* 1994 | 194.6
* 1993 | 208.3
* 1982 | 163.6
